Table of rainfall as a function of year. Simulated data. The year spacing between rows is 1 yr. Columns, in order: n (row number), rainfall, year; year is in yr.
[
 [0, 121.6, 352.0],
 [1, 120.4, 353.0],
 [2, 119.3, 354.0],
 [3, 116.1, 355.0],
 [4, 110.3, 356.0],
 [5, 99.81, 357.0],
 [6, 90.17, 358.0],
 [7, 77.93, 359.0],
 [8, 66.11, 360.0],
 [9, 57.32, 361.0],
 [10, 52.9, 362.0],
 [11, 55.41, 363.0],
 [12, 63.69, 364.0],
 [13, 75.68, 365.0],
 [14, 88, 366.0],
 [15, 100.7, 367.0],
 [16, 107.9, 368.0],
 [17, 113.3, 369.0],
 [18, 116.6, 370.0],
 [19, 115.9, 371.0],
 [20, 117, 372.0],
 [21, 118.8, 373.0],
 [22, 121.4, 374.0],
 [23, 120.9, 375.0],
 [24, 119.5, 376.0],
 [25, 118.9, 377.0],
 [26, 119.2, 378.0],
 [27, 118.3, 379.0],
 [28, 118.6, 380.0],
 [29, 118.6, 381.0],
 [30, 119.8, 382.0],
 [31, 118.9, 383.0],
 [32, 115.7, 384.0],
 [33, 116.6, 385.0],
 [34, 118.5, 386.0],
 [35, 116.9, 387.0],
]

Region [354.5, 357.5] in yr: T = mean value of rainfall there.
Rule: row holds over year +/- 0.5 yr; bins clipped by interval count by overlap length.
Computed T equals 109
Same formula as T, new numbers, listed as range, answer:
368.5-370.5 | 115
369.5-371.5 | 116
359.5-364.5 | 59.1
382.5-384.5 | 117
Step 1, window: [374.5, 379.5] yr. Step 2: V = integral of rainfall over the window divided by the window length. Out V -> 119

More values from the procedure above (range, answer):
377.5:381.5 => 119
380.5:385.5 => 118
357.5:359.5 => 84.1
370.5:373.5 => 117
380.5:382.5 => 119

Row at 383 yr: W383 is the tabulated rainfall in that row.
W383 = 118.9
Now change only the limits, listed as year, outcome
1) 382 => 119.8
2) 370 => 116.6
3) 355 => 116.1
